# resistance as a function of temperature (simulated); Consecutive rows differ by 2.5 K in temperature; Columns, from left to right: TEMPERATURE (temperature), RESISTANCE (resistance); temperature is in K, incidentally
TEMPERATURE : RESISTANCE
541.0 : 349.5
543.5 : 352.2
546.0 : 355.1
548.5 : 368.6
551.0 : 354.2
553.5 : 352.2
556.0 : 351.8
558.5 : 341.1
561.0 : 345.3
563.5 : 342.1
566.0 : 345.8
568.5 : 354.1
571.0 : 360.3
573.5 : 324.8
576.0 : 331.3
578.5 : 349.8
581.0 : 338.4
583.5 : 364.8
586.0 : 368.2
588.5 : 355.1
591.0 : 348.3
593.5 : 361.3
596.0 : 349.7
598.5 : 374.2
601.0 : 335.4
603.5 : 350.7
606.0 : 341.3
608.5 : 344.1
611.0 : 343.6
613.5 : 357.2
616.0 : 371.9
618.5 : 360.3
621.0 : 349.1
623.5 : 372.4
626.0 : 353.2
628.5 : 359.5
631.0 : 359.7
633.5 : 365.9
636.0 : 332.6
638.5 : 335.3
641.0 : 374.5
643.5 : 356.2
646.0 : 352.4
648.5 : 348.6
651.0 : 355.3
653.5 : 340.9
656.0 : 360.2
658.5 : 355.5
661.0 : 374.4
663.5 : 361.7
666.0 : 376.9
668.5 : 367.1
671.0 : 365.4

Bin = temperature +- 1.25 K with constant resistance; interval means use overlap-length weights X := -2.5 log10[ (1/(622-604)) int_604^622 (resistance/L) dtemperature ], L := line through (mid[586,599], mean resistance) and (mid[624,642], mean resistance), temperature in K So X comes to 0.01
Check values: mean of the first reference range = 358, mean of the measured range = 352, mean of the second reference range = 355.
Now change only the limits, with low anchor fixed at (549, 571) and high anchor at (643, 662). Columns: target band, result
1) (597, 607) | 0.00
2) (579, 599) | -0.02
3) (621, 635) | -0.02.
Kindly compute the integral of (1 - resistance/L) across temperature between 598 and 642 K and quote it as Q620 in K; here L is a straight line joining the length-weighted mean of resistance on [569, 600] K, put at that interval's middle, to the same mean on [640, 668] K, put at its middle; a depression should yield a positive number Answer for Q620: 0.2 K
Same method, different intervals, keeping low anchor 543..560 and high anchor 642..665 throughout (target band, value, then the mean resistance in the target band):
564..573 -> 0.1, 350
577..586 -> 0.0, 353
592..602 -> 0.0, 355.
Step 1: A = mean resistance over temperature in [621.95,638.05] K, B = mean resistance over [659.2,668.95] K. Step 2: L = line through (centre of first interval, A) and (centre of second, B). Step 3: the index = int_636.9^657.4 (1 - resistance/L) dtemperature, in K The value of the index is 0.6 K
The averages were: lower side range 356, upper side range 369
